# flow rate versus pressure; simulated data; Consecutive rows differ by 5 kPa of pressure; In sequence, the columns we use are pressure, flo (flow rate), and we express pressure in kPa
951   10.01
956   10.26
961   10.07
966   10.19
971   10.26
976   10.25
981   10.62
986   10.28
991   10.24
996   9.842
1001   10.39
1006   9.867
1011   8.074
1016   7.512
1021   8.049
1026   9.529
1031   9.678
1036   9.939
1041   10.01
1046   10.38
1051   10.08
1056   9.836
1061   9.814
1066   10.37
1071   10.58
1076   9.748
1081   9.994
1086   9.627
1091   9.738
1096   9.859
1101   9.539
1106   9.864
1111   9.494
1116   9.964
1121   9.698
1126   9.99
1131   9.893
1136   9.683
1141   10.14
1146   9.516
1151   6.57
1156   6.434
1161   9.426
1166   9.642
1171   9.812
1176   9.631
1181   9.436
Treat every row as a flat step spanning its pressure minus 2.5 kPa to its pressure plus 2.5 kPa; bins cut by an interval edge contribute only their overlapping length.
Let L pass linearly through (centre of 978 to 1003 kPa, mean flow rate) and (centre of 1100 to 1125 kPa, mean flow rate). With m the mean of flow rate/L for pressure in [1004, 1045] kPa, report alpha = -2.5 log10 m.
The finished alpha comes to 0.11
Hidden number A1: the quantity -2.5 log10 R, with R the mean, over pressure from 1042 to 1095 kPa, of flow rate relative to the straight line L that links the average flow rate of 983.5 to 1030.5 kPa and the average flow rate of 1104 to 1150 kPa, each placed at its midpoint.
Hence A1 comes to -0.055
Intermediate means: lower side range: 9.32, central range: 10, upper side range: 9.7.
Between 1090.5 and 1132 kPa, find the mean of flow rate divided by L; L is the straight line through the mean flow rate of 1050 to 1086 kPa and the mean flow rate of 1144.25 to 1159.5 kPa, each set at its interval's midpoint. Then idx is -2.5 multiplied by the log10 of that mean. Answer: -0.12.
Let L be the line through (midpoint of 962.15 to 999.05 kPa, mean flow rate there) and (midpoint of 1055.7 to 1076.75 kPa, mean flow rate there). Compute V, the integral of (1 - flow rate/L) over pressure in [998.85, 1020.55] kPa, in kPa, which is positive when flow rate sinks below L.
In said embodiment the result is 2.86 kPa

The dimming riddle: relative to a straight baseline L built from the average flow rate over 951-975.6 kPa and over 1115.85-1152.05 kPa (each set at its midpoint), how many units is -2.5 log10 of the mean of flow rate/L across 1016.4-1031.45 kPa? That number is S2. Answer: 0.13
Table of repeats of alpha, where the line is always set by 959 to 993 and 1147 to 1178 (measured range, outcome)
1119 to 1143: -0.11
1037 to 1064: -0.05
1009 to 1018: 0.26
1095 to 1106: -0.06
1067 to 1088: -0.07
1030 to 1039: -0.01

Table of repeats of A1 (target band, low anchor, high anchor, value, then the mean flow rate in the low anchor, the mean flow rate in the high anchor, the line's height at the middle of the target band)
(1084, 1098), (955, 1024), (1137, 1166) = -0.09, 9.69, 8.59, 9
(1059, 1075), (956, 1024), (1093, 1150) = -0.06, 9.69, 9.7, 9.69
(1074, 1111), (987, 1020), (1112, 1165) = -0.06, 9.31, 9.16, 9.21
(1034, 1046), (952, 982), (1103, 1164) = -0.03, 10.2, 9.23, 9.8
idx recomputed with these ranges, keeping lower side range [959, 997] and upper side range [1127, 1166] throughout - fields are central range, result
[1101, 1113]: -0.05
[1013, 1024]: 0.25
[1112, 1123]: -0.08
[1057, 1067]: -0.05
